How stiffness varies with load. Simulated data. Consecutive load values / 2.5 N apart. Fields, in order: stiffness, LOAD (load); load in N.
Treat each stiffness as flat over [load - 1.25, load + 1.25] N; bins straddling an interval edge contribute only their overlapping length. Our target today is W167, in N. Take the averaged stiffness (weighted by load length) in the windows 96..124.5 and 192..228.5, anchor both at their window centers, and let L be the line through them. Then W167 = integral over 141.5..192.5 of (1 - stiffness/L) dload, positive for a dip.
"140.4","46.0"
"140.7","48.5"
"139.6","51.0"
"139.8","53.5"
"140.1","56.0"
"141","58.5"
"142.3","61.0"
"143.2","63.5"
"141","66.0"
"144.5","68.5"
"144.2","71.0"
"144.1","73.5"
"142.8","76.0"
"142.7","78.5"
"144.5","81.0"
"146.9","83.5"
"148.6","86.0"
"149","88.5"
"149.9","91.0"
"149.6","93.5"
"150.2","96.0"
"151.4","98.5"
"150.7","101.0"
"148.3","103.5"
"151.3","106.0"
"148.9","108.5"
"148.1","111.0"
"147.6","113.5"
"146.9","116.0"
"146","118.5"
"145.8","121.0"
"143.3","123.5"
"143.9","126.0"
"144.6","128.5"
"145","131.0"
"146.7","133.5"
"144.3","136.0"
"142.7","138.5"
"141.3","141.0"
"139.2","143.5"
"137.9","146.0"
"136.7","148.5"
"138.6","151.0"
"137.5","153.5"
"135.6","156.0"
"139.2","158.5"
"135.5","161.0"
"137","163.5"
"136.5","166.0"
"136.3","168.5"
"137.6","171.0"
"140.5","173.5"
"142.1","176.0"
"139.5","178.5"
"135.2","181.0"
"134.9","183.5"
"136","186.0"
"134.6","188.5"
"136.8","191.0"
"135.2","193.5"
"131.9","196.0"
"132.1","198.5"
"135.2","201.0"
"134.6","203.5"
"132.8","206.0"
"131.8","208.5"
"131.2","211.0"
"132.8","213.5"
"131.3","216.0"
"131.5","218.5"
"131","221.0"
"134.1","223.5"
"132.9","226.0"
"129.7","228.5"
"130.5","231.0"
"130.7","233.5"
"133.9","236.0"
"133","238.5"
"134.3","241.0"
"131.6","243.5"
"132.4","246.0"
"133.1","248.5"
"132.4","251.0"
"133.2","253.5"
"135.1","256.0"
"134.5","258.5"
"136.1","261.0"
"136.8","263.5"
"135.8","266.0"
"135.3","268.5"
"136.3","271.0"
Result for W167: 0.7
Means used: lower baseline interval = 148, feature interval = 137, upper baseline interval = 133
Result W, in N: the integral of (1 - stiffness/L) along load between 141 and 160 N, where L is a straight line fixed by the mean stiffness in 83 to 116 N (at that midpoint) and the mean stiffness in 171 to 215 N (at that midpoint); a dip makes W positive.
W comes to 0.5 N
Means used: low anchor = 149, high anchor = 135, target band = 138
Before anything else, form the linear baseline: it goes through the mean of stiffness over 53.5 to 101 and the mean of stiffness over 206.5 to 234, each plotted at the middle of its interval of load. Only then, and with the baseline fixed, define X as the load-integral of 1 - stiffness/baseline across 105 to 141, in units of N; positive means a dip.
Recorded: -1.3 N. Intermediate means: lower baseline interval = 145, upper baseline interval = 132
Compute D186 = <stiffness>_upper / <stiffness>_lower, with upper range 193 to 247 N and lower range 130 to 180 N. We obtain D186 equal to 0.95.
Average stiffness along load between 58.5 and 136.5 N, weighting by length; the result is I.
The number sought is 146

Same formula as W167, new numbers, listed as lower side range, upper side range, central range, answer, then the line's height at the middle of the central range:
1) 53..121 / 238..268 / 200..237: 1.18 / 137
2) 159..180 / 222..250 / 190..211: 0.28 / 135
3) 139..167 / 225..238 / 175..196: -0.18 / 135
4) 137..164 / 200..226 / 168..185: -0.26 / 136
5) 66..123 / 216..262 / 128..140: -0.11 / 143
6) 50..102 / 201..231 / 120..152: -0.63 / 140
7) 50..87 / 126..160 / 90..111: -1.16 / 142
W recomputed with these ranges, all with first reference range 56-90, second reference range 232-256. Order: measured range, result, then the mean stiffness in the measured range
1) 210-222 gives 0.3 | 132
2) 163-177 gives -0.1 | 138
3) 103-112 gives -0.5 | 149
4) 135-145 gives -0.1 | 142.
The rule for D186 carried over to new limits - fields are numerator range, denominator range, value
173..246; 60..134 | 0.91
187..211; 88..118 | 0.90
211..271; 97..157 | 0.92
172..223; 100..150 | 0.93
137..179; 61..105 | 0.95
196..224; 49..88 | 0.93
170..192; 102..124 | 0.93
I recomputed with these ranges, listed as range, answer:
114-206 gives 139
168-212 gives 135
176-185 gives 137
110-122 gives 147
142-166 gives 137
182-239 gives 133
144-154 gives 138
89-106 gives 150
